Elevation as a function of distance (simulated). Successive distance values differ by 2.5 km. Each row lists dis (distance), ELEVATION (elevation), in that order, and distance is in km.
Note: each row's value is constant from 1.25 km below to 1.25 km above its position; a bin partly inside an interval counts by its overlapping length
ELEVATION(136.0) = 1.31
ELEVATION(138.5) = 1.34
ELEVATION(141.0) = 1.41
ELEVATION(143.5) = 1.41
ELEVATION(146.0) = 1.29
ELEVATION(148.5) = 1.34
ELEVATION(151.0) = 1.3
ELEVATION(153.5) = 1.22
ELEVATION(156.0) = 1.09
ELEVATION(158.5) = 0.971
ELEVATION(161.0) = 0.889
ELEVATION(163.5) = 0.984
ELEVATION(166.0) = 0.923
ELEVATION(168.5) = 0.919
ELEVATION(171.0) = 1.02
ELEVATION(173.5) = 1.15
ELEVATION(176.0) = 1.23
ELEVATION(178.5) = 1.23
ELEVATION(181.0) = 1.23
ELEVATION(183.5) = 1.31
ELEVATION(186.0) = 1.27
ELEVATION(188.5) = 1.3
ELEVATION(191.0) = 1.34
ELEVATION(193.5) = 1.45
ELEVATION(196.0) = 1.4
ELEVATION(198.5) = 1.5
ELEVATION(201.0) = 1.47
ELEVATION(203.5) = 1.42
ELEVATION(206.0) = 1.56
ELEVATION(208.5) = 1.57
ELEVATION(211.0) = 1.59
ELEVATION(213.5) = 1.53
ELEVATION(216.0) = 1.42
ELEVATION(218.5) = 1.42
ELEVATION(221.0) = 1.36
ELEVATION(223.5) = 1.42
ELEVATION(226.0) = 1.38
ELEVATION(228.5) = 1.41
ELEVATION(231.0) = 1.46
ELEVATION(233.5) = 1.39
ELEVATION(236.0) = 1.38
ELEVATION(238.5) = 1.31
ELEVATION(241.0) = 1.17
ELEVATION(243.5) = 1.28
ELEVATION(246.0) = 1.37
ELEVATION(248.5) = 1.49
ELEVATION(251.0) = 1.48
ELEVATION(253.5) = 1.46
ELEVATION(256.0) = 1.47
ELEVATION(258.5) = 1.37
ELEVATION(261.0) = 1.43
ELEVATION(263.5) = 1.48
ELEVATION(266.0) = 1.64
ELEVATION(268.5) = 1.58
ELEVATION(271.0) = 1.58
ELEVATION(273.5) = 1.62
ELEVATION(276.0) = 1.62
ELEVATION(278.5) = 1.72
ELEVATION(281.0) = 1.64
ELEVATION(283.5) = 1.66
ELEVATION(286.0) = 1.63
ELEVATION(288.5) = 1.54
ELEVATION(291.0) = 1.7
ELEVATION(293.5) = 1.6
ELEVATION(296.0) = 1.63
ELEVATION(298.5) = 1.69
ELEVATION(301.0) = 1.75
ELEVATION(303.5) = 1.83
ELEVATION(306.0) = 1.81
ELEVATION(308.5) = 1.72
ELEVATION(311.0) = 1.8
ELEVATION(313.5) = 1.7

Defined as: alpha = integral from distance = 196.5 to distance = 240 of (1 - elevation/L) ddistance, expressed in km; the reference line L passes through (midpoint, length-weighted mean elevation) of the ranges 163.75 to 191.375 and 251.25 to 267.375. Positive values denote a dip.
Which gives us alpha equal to -4.3 km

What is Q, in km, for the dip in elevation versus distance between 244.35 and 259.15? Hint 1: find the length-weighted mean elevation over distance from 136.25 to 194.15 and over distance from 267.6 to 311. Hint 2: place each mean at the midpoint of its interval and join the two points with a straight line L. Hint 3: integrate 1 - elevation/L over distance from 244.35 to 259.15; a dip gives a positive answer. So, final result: 0.87 km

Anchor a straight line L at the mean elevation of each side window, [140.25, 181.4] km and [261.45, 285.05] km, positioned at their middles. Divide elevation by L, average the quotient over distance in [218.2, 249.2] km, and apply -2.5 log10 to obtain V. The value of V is 0.059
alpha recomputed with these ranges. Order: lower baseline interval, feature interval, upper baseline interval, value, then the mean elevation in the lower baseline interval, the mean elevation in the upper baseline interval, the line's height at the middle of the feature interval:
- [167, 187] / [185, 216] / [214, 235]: -3.9 km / 1.17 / 1.41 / 1.29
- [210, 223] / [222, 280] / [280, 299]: 3.2 km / 1.46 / 1.63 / 1.54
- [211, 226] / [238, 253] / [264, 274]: 1.6 km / 1.44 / 1.59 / 1.52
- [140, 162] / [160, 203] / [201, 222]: 4.4 km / 1.21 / 1.48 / 1.35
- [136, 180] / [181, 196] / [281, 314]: -0.6 km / 1.16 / 1.69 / 1.28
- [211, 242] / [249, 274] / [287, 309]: 0.6 km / 1.4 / 1.7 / 1.54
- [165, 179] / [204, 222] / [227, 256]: -3.4 km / 1.07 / 1.39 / 1.26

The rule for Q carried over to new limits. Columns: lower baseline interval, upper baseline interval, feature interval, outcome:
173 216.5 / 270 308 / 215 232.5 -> 0.79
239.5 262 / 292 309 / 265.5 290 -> -0.89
